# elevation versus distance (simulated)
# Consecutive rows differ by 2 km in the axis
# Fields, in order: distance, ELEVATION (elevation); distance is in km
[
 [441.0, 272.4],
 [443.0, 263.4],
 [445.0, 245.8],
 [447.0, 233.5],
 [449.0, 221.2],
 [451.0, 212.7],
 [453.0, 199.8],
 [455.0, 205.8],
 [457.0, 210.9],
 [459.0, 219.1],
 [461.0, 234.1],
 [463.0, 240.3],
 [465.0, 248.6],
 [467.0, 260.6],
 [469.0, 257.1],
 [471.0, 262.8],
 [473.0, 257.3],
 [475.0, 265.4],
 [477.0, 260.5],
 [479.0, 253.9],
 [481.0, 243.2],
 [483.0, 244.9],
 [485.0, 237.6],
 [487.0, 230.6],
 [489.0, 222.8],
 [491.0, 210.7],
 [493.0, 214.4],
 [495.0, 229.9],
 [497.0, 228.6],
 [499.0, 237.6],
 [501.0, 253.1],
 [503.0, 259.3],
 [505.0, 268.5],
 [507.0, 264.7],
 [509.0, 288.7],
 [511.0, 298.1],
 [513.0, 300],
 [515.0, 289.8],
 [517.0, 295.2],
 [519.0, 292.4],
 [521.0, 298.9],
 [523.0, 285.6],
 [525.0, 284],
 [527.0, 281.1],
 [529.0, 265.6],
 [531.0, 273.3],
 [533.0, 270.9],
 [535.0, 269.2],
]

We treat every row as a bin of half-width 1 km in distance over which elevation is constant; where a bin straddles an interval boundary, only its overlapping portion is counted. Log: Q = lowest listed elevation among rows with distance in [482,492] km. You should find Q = 210.7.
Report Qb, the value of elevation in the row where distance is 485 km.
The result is 237.6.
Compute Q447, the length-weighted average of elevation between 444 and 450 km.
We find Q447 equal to 234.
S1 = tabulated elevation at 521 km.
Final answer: 298.9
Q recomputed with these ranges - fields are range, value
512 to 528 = 281.1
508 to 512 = 288.7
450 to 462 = 199.8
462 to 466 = 240.3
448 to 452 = 212.7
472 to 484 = 243.2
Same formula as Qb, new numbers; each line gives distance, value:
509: 288.7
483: 244.9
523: 285.6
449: 221.2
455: 205.8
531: 273.3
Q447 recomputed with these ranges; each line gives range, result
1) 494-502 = 237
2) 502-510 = 270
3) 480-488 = 239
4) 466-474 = 259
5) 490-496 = 218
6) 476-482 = 253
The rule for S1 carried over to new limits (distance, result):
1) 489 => 222.8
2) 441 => 272.4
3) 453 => 199.8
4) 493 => 214.4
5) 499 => 237.6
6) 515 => 289.8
